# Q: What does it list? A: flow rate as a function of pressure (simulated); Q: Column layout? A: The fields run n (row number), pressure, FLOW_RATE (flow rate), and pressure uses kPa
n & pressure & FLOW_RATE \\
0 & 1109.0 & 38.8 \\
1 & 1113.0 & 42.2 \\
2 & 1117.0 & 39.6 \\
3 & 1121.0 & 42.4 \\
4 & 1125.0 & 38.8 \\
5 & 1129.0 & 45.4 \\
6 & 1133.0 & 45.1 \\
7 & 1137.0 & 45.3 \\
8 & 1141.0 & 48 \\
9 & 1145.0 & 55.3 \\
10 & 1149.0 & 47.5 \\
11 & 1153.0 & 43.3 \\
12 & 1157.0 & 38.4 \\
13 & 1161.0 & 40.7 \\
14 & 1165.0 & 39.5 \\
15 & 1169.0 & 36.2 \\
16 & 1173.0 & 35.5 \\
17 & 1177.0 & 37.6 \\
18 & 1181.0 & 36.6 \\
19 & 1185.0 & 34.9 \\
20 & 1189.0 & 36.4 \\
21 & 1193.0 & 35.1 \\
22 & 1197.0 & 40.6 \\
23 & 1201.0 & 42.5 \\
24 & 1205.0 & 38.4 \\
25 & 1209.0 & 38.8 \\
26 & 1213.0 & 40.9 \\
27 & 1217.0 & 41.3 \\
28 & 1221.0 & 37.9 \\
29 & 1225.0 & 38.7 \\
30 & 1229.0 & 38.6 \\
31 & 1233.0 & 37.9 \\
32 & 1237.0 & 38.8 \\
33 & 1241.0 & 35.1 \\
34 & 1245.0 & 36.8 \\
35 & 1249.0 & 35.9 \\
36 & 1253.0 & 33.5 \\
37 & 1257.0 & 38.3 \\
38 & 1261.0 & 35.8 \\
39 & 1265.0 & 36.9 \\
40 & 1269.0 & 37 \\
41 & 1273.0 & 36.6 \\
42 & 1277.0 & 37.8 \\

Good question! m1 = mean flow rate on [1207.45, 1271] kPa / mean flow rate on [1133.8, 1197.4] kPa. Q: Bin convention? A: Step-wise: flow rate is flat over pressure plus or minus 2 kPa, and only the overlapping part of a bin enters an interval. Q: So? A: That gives 0.92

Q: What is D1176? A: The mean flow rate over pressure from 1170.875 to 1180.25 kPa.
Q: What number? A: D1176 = 36.6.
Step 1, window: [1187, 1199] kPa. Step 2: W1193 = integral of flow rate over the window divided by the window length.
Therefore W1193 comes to 37.4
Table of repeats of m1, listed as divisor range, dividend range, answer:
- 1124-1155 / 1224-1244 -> 0.81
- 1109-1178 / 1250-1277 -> 0.86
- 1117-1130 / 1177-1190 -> 0.87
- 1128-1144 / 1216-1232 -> 0.84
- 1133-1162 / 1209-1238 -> 0.86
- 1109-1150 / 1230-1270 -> 0.82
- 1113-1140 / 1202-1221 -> 0.93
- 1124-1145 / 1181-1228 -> 0.84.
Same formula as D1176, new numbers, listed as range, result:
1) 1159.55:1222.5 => 38.3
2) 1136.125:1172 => 43.5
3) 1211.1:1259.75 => 37.8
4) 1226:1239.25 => 38.4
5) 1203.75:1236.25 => 39.1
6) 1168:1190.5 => 36.2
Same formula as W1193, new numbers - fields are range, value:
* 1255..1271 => 37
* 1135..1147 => 49.5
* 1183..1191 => 35.6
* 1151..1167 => 40.5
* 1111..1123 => 41.4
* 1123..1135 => 43.1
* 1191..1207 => 39.1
